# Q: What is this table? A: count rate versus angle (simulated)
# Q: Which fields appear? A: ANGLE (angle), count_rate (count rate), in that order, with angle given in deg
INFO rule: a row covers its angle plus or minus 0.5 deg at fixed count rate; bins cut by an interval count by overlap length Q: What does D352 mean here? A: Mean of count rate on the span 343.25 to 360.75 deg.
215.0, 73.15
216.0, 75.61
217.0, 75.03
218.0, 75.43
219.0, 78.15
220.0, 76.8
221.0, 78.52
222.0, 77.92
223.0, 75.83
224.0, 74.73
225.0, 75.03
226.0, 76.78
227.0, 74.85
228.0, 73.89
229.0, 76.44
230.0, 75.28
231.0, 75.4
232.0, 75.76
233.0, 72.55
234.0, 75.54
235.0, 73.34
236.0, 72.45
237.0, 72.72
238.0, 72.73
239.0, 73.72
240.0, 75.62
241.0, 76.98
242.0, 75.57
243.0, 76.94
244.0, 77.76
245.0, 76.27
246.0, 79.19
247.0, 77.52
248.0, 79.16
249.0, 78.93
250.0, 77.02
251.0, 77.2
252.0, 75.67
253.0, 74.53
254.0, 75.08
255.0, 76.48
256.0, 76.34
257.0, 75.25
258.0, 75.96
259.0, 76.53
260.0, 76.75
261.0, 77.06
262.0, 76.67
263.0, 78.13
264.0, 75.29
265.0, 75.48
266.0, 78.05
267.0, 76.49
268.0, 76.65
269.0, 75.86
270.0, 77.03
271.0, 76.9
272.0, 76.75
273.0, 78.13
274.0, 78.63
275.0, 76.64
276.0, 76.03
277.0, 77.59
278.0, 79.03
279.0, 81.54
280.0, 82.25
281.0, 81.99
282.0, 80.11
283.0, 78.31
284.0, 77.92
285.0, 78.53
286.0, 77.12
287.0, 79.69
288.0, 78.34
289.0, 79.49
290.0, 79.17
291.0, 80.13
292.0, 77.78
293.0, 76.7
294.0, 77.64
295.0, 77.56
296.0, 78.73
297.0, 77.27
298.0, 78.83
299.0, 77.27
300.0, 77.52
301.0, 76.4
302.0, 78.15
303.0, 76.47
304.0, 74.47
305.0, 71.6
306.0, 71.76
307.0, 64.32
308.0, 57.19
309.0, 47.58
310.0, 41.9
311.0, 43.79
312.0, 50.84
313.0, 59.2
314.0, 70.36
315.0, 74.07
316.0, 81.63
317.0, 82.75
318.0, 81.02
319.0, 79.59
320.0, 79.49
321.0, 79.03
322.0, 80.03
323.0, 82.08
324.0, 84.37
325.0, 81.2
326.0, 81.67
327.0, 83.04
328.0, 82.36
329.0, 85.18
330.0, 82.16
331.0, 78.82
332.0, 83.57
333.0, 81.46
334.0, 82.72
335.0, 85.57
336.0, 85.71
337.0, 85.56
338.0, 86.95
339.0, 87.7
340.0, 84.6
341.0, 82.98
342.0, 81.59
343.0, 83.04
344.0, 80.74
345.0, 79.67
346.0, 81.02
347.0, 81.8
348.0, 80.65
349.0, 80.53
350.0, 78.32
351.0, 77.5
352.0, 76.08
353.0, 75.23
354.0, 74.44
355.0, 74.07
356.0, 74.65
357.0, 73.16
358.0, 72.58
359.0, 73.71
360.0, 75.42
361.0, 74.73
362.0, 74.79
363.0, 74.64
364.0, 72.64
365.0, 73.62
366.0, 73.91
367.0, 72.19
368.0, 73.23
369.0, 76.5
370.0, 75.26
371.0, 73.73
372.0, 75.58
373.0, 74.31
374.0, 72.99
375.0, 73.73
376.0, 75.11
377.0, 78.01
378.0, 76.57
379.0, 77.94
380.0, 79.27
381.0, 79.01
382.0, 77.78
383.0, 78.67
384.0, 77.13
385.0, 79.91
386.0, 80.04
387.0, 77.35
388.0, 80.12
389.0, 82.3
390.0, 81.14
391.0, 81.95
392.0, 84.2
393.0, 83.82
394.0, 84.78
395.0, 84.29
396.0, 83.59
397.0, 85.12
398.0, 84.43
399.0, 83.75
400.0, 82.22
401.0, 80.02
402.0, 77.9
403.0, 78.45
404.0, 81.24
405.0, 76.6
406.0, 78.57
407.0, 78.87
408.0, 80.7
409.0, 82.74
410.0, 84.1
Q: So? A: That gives 77.1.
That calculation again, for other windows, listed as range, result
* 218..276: 76.2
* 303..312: 59.6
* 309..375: 76.7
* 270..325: 74.9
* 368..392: 77.6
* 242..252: 77.6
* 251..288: 77.4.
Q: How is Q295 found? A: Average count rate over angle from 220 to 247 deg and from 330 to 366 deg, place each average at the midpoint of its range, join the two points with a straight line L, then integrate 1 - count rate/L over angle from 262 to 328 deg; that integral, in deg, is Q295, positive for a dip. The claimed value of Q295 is 1.7 deg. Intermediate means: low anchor 75.5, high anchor 79.1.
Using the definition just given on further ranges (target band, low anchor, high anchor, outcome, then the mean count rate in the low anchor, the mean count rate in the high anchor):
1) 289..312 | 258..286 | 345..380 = 1.90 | 77.7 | 75.7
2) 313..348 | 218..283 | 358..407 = -1.81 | 76.6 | 78.1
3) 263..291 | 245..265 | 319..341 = 0.15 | 76.7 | 82.9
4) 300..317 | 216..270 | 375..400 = 2.66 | 76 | 80.6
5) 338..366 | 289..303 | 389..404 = 0.90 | 77.9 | 82.5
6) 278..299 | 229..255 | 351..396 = -0.76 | 75.7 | 76.9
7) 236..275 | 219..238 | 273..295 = 0.25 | 75.2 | 78.7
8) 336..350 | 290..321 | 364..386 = -1.67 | 71.6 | 75.9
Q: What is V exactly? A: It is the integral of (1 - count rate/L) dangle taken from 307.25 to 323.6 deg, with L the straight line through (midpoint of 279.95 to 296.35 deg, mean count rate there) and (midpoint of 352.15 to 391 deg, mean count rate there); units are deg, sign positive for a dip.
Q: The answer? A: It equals 2.0 deg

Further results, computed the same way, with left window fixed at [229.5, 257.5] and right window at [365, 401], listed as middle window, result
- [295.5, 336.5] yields 1.3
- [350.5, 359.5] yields 0.4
